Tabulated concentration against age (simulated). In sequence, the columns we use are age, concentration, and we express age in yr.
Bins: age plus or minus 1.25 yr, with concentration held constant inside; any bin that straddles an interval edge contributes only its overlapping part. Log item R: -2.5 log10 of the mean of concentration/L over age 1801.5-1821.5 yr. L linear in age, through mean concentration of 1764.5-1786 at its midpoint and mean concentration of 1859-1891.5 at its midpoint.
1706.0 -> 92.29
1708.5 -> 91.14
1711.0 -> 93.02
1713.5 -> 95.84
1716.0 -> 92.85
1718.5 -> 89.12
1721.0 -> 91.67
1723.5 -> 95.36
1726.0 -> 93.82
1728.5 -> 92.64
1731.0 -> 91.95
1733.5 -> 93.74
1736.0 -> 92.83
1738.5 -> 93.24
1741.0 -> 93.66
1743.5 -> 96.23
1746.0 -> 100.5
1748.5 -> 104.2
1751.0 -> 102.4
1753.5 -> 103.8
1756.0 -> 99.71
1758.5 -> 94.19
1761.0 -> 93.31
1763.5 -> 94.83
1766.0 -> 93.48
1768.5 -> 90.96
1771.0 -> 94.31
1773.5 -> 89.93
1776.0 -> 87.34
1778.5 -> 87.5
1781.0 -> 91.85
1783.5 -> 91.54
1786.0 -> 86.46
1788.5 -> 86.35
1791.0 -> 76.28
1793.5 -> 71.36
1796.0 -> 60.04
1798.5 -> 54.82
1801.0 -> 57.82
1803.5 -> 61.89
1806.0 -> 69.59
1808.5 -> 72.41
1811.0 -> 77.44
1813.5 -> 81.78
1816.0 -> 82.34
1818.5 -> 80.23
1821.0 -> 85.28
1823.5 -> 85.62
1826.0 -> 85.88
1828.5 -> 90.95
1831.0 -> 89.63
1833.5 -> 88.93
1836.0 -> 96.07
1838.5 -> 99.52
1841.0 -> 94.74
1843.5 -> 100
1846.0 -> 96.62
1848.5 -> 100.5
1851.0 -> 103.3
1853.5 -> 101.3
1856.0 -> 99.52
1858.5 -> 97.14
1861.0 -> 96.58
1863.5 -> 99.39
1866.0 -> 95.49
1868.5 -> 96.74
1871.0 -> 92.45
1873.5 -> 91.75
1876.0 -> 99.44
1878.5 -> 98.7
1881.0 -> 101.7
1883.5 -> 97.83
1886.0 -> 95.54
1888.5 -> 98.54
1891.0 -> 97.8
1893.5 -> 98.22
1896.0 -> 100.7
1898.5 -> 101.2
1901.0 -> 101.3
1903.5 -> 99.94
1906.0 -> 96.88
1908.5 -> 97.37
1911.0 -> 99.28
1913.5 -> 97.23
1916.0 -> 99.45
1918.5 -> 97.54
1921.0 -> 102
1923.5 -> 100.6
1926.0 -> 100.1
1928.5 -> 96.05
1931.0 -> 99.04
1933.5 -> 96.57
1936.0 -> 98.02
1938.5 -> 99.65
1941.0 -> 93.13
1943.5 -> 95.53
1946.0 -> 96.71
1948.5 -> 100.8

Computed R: 0.229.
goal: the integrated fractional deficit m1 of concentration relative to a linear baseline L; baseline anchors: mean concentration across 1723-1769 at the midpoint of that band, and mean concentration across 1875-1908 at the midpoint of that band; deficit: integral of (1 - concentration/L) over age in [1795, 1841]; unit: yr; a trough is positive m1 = 8.5 yr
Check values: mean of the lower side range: 95.9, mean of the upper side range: 99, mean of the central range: 79.4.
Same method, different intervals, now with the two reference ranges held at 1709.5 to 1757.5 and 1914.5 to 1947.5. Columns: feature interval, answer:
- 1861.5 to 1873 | 0.2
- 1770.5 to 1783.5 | 0.8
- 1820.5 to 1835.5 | 1.3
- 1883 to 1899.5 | -0.2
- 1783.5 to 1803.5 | 5.2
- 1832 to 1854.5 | -0.2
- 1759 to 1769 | 0.3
